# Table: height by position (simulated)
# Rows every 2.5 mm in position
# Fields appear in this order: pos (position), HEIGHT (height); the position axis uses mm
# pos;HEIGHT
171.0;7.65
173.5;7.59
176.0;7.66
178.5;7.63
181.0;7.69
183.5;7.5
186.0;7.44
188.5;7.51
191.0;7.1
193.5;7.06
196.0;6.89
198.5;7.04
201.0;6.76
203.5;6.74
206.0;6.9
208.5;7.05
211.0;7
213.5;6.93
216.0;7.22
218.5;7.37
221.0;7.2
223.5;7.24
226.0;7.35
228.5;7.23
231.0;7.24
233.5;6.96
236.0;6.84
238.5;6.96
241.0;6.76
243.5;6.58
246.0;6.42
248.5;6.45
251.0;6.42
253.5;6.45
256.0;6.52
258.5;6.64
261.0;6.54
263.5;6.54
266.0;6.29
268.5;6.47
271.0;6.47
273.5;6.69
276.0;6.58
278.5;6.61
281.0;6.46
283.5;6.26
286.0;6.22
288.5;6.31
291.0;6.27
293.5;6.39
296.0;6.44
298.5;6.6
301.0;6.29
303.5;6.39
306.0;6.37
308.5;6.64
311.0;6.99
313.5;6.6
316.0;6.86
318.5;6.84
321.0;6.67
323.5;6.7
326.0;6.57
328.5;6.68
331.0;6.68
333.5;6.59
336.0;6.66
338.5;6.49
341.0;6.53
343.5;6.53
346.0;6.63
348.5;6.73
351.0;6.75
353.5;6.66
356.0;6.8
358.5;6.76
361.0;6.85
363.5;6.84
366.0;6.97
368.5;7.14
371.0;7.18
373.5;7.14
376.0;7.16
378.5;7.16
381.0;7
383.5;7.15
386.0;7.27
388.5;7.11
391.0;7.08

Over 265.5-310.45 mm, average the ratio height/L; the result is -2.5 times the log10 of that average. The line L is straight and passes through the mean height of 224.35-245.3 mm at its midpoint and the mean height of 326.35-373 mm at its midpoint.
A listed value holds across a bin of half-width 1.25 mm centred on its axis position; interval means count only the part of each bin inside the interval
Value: 0.07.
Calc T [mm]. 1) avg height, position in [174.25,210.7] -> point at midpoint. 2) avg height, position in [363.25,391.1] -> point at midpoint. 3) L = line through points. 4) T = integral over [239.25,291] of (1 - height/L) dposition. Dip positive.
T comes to 4.97 mm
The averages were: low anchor 7.21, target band 6.48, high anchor 7.11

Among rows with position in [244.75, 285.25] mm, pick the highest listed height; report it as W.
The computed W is 6.69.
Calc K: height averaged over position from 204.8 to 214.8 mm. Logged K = 6.97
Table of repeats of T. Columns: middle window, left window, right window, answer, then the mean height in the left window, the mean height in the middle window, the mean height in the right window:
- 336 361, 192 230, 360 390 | 1.5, 7.07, 6.66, 7.08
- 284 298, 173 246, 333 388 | 1.3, 7.14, 6.34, 6.87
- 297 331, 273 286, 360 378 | 0.3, 6.48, 6.63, 7.05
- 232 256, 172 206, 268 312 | 0.6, 7.27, 6.65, 6.47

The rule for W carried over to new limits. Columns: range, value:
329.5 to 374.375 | 7.18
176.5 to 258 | 7.69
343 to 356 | 6.8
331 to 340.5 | 6.68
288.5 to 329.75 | 6.99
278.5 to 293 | 6.61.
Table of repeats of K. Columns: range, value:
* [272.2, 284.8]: 6.52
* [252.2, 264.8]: 6.54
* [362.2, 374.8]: 7.05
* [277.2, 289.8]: 6.37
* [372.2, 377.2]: 7.15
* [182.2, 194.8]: 7.32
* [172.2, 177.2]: 7.62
